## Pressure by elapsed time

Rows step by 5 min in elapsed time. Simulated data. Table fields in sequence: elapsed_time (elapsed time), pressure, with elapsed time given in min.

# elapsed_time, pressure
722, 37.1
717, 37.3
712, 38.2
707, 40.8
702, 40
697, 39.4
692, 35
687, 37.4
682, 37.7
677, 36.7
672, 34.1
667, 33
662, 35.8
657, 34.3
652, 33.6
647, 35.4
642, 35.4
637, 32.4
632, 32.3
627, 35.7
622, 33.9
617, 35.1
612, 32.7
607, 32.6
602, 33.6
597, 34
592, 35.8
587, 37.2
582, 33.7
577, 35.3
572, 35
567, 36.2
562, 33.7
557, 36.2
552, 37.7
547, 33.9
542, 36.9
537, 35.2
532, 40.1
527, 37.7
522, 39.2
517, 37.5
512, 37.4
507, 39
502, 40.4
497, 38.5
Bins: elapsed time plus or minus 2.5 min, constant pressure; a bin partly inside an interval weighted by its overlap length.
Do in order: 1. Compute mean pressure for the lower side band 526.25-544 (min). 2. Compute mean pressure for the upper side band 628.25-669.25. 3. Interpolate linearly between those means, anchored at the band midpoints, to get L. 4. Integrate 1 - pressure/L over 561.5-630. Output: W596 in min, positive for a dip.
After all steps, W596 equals 2.0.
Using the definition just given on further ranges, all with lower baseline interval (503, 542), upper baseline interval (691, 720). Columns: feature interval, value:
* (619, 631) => 1.2 min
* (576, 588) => 1.0 min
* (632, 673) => 4.6 min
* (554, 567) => 1.0 min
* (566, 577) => 0.8 min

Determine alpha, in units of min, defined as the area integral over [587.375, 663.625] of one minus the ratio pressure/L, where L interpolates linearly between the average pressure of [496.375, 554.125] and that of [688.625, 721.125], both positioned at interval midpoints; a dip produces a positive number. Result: 7.7 min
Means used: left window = 37.8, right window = 38.4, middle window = 34.2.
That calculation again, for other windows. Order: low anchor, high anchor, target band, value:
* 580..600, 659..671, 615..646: 0.5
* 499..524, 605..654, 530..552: 0.5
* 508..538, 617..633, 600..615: 0.8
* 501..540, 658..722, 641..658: 1.2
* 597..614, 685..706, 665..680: 0.9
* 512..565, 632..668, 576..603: 0.5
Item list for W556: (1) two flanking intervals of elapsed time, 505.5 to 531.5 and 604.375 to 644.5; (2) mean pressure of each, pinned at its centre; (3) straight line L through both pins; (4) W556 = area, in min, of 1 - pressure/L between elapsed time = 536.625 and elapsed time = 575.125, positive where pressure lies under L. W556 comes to 1.1 min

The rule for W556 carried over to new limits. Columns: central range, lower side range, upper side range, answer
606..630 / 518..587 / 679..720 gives 1.99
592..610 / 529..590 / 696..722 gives 1.49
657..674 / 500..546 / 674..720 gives 1.65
